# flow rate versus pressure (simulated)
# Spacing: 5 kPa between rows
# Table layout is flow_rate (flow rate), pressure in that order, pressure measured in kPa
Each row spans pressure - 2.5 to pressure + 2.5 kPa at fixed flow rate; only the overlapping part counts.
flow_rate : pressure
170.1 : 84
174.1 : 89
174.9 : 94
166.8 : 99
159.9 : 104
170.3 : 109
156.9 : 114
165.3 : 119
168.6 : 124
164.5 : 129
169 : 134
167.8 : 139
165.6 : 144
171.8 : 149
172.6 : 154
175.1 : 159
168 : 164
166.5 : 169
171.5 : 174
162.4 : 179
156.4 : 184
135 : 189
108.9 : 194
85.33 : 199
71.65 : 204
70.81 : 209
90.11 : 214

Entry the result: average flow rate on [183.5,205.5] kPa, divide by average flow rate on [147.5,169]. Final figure 0.6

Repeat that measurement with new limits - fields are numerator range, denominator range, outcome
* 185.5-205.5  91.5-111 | 0.62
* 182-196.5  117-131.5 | 0.80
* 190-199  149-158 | 0.62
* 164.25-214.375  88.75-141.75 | 0.75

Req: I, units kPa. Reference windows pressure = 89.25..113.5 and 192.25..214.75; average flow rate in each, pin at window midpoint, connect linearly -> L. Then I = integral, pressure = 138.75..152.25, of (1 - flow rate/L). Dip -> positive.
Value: -3.8 kPa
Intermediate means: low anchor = 168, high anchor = 84.2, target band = 169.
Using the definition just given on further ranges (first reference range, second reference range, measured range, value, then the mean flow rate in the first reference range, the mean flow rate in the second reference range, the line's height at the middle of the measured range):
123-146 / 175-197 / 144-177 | -3.5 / 167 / 142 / 154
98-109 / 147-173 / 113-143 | 0.3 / 164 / 171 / 167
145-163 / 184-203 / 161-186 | -4.0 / 172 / 113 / 143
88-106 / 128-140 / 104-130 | 0.5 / 169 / 167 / 168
